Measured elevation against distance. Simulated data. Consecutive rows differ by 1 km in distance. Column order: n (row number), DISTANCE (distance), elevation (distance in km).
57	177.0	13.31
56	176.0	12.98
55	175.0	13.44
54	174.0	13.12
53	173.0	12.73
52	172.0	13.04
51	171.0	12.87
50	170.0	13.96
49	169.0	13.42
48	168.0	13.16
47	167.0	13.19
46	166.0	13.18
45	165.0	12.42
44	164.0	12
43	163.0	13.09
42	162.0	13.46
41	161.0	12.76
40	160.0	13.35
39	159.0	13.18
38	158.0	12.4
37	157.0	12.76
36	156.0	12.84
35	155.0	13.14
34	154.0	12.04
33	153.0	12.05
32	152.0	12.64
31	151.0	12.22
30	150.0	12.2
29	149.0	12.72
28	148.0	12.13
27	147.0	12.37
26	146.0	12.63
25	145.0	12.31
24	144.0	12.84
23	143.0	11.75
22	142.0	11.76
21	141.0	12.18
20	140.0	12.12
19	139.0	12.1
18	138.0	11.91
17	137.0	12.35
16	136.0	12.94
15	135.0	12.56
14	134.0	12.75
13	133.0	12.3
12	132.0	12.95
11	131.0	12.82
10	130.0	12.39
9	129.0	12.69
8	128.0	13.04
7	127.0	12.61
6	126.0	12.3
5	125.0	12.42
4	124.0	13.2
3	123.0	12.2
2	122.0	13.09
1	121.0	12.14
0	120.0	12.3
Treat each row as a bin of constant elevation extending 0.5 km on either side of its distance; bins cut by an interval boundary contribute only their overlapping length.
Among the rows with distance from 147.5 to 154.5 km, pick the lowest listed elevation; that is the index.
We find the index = 12.04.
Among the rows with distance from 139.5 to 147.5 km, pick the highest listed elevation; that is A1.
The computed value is 12.84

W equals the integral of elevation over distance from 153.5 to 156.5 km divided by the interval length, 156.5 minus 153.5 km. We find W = 12.7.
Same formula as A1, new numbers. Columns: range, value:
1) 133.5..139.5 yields 12.94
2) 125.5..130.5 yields 13.04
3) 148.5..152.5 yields 12.72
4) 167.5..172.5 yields 13.96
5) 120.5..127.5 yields 13.2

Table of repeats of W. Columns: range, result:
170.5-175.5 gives 13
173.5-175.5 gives 13.3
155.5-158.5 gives 12.7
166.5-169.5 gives 13.3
